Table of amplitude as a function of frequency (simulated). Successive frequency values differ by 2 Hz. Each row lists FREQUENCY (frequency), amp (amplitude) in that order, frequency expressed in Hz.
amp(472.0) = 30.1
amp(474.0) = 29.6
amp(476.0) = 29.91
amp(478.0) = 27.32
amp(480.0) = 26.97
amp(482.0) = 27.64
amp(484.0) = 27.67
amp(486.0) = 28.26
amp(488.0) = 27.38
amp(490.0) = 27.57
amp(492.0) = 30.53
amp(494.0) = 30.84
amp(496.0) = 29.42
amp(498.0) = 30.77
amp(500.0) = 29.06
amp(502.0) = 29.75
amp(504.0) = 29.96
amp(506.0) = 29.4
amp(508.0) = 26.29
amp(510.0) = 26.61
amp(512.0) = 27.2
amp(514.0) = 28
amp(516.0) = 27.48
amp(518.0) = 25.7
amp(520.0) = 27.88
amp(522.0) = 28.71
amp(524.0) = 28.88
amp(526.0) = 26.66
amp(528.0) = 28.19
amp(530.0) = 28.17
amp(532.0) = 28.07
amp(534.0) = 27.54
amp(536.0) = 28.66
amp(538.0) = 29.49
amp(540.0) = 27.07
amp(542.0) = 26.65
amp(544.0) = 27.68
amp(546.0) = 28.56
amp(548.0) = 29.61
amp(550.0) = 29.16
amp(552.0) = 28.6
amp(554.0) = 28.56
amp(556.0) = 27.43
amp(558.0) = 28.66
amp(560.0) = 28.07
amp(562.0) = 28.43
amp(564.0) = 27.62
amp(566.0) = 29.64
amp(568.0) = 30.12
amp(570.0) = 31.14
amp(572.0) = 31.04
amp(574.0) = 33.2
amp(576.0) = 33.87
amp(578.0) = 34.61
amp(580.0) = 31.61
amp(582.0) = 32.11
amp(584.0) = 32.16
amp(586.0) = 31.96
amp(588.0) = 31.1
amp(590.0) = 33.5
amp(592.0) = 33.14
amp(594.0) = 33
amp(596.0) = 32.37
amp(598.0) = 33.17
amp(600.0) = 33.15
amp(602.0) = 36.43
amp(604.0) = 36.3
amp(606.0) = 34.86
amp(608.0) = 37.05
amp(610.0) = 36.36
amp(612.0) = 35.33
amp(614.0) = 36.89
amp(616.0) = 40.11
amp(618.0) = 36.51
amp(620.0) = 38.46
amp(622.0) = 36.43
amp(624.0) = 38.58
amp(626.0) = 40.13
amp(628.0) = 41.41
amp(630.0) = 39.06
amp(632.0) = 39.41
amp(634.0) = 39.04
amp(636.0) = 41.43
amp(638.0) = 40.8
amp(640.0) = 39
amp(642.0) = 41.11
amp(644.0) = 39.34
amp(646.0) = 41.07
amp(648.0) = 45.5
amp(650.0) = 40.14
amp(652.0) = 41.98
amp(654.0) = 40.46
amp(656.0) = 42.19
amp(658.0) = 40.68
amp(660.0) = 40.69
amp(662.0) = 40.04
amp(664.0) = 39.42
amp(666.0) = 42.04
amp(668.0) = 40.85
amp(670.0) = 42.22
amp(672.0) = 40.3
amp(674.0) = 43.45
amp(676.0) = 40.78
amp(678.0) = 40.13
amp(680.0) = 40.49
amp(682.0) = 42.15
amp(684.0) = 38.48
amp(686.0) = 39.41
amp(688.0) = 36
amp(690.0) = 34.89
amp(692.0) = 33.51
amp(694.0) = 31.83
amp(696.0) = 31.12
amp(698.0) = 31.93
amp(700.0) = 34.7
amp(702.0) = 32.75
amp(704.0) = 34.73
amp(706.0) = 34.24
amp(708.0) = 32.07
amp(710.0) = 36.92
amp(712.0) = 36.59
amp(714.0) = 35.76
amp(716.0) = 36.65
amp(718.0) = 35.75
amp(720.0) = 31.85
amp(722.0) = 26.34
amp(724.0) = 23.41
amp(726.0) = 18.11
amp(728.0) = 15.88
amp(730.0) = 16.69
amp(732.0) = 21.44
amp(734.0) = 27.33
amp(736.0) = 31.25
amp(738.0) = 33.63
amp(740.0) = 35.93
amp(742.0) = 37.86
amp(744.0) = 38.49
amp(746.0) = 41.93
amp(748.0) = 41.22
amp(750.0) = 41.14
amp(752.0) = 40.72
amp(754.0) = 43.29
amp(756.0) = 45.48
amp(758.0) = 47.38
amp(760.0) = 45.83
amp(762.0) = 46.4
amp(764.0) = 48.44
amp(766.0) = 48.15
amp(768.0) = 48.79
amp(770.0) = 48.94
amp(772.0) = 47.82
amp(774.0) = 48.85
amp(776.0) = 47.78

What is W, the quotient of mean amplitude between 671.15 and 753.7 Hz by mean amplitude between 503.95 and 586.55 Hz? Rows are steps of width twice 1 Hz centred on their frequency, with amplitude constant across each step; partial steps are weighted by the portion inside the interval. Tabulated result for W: 1.2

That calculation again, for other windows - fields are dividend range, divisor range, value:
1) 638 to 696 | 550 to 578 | 1.33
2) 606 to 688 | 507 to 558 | 1.43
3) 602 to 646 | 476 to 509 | 1.34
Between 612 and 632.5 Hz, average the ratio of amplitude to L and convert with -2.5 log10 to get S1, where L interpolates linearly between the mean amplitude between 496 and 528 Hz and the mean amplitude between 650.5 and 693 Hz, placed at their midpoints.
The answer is -0.06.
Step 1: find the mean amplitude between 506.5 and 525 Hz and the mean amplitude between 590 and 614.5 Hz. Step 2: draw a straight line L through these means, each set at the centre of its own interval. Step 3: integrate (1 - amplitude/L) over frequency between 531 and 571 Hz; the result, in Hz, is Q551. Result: 2.5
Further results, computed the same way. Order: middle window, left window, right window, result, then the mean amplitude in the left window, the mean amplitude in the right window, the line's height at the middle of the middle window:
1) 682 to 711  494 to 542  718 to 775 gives 0.4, 28.2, 37.2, 35.2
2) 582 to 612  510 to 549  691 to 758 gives -4.2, 27.9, 33.3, 29.7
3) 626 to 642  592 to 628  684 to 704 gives -2.0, 36.2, 34.3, 35.7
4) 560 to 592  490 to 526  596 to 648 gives 2.6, 28.5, 38.1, 34.2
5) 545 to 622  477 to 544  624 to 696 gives 3.2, 28.2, 39.8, 33.9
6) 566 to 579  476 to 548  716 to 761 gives -1.1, 28.2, 33.7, 29.7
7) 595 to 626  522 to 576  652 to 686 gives -1.1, 28.8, 40.9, 35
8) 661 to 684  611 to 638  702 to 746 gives -4.0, 38.8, 30.8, 34.9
